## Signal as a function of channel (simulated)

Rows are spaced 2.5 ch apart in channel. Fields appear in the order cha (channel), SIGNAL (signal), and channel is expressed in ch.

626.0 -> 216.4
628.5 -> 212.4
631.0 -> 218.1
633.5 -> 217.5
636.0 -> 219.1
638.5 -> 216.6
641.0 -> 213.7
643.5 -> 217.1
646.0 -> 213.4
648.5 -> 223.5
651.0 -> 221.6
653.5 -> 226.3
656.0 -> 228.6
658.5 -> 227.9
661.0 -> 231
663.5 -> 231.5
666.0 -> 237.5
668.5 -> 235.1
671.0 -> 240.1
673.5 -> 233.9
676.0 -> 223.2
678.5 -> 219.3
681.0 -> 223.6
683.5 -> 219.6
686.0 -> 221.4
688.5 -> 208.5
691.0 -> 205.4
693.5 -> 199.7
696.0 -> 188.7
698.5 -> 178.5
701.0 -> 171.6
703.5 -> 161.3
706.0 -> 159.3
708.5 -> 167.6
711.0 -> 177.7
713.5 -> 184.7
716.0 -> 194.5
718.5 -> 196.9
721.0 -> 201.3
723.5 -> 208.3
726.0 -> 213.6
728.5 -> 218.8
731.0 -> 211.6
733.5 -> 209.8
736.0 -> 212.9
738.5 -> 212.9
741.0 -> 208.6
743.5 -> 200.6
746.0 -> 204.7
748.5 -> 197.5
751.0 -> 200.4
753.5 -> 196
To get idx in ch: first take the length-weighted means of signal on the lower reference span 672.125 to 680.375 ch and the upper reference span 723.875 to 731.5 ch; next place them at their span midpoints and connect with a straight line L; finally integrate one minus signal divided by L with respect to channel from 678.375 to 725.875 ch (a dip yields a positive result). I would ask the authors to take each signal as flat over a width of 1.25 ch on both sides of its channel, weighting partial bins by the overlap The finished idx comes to 5.61 ch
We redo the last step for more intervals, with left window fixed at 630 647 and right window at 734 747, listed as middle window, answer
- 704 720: 2.35 ch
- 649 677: -2.09 ch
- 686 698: 0.61 ch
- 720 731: -0.08 ch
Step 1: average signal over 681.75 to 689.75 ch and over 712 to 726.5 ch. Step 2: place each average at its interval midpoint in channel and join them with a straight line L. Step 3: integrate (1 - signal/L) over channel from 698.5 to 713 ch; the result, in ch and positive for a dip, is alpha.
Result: 2.6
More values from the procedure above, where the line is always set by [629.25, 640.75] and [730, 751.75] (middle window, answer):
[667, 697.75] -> -0.7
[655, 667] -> -0.9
